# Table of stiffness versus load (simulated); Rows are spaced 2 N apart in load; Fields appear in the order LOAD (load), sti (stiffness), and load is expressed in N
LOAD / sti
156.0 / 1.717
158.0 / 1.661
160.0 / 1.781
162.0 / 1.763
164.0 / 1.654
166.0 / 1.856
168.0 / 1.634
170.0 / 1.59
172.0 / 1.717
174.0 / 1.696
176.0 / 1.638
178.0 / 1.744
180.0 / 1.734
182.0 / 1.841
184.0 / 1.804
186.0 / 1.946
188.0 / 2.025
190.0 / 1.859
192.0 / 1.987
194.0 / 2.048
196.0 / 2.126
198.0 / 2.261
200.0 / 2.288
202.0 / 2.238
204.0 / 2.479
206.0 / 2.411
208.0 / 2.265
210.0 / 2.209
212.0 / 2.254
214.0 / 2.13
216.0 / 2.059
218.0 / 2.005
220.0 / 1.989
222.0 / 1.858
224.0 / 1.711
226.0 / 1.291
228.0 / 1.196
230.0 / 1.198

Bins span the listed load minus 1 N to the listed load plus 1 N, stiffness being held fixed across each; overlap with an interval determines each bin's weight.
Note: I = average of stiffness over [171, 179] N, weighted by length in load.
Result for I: 1.7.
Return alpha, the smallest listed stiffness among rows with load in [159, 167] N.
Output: 1.654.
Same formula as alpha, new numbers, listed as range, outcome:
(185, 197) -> 1.859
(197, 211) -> 2.209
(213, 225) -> 1.711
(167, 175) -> 1.59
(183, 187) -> 1.804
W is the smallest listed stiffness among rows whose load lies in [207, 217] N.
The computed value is 2.059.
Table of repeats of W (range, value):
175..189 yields 1.638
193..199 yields 2.048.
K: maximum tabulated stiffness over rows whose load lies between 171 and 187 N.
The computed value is 1.946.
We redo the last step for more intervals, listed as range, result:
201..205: 2.479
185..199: 2.261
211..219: 2.254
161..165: 1.763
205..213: 2.411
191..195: 2.048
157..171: 1.856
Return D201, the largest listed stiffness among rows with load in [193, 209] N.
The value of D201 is 2.479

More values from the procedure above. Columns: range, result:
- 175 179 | 1.744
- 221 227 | 1.858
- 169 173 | 1.717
